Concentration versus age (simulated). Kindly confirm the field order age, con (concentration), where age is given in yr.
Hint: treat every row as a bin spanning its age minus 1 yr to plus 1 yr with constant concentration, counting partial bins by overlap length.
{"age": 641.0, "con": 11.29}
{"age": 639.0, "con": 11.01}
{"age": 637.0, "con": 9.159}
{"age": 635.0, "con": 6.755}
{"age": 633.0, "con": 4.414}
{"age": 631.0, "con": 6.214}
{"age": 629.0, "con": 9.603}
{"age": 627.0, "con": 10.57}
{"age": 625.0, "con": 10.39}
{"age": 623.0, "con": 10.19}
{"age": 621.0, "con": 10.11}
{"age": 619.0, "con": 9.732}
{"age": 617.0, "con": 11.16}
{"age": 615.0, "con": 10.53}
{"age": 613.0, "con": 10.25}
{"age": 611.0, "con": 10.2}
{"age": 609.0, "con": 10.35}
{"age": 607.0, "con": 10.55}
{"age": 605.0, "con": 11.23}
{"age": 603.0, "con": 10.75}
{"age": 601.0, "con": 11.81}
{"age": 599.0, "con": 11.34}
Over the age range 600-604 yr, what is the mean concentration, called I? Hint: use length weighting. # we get 11.3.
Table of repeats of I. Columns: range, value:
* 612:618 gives 10.6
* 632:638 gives 6.78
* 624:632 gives 9.19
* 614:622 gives 10.4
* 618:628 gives 10.2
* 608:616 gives 10.3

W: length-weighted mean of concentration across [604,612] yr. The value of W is 10.6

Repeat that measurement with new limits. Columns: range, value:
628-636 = 6.75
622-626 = 10.3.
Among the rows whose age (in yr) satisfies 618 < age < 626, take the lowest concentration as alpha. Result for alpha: 9.732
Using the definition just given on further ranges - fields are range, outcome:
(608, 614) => 10.2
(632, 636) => 4.414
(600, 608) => 10.55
